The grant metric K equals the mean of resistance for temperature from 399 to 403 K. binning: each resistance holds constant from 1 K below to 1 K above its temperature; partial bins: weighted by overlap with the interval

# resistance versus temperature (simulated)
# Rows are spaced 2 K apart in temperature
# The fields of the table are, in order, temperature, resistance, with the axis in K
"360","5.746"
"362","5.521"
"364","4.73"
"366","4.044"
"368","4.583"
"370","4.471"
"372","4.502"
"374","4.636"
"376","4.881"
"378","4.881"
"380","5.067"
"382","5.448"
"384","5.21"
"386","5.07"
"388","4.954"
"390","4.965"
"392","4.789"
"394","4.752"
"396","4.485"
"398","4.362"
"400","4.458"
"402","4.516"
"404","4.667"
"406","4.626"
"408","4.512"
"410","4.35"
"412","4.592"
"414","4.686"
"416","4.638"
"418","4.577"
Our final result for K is 4.49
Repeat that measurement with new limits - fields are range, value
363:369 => 4.45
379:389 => 5.15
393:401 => 4.51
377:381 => 4.97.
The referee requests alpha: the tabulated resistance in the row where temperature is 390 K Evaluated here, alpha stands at 4.965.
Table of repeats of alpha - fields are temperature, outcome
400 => 4.458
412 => 4.592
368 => 4.583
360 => 5.746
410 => 4.35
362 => 5.521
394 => 4.752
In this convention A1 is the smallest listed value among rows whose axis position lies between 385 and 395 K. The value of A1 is 4.752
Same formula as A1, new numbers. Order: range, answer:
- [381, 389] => 4.954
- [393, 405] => 4.362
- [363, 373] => 4.044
